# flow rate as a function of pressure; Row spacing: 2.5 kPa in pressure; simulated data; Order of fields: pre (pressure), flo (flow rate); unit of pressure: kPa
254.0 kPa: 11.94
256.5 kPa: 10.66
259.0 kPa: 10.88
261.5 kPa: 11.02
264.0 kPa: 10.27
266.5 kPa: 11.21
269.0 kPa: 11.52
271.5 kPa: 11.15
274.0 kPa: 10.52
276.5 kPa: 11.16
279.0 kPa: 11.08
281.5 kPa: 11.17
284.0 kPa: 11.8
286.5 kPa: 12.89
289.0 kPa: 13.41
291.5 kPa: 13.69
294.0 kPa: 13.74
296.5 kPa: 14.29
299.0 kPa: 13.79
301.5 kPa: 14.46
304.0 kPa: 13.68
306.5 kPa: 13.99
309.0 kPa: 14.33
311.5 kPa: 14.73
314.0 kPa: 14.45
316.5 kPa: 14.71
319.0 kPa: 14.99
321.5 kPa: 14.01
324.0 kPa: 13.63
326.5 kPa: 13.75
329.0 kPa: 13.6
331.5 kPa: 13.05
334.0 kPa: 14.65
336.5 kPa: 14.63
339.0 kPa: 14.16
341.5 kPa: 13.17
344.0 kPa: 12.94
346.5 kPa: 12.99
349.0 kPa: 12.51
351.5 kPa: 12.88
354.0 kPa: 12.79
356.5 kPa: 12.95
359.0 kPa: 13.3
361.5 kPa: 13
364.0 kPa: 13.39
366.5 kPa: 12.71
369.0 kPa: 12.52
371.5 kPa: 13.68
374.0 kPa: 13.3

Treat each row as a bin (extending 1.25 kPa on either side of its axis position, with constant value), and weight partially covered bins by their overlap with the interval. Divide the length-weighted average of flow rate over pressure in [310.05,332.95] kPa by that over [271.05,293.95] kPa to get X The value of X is 1.18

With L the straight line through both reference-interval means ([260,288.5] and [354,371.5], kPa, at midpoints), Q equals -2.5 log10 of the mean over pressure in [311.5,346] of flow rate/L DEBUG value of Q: -0.14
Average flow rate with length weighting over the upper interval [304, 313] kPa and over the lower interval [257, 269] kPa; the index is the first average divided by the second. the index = 1.31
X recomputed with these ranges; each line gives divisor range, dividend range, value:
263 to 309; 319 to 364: 1.08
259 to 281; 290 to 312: 1.28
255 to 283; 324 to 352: 1.23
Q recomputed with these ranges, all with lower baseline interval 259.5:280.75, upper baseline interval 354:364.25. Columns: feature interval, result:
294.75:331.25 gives -0.18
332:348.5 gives -0.08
